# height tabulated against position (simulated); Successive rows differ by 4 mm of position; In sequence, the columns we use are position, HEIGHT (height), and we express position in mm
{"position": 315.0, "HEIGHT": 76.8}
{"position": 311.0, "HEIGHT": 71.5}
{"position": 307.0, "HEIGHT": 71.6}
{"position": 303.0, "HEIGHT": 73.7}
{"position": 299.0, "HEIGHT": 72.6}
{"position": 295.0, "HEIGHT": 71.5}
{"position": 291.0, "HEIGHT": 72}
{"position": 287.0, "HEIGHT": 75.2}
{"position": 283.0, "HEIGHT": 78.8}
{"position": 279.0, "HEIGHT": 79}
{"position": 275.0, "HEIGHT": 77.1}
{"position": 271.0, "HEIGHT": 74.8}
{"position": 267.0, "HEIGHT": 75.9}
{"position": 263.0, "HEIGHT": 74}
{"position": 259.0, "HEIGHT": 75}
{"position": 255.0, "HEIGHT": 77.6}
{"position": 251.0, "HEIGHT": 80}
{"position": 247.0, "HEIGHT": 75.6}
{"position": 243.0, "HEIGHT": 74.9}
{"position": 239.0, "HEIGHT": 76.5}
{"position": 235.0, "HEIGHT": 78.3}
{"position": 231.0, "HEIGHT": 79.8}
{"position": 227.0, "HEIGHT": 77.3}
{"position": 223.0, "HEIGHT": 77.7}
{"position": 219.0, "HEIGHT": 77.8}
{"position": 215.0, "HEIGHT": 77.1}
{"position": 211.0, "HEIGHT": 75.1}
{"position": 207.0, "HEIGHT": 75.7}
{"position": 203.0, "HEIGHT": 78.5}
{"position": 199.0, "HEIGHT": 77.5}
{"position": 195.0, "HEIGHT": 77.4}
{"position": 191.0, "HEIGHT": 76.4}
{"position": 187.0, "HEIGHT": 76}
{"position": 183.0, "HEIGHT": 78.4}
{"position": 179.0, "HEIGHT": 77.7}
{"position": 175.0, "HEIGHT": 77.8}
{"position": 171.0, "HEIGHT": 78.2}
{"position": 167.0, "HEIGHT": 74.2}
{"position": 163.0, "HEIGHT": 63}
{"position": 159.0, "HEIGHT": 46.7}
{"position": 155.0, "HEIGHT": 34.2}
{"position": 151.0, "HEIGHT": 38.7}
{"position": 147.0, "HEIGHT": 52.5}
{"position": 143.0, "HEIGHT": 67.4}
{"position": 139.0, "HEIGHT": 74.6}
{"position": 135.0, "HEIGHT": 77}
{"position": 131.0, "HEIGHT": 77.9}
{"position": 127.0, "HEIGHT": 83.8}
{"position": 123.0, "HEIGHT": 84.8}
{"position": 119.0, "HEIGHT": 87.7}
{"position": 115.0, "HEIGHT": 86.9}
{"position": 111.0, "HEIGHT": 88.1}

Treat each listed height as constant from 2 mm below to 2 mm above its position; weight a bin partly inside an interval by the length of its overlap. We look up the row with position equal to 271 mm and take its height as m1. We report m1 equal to 74.8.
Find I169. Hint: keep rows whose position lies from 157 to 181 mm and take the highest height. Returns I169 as 78.2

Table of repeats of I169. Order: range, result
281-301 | 78.8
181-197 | 78.4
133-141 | 77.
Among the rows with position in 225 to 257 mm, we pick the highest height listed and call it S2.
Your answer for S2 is 80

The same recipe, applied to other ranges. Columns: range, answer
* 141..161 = 67.4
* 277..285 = 79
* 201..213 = 78.5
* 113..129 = 87.7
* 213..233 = 79.8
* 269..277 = 77.1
